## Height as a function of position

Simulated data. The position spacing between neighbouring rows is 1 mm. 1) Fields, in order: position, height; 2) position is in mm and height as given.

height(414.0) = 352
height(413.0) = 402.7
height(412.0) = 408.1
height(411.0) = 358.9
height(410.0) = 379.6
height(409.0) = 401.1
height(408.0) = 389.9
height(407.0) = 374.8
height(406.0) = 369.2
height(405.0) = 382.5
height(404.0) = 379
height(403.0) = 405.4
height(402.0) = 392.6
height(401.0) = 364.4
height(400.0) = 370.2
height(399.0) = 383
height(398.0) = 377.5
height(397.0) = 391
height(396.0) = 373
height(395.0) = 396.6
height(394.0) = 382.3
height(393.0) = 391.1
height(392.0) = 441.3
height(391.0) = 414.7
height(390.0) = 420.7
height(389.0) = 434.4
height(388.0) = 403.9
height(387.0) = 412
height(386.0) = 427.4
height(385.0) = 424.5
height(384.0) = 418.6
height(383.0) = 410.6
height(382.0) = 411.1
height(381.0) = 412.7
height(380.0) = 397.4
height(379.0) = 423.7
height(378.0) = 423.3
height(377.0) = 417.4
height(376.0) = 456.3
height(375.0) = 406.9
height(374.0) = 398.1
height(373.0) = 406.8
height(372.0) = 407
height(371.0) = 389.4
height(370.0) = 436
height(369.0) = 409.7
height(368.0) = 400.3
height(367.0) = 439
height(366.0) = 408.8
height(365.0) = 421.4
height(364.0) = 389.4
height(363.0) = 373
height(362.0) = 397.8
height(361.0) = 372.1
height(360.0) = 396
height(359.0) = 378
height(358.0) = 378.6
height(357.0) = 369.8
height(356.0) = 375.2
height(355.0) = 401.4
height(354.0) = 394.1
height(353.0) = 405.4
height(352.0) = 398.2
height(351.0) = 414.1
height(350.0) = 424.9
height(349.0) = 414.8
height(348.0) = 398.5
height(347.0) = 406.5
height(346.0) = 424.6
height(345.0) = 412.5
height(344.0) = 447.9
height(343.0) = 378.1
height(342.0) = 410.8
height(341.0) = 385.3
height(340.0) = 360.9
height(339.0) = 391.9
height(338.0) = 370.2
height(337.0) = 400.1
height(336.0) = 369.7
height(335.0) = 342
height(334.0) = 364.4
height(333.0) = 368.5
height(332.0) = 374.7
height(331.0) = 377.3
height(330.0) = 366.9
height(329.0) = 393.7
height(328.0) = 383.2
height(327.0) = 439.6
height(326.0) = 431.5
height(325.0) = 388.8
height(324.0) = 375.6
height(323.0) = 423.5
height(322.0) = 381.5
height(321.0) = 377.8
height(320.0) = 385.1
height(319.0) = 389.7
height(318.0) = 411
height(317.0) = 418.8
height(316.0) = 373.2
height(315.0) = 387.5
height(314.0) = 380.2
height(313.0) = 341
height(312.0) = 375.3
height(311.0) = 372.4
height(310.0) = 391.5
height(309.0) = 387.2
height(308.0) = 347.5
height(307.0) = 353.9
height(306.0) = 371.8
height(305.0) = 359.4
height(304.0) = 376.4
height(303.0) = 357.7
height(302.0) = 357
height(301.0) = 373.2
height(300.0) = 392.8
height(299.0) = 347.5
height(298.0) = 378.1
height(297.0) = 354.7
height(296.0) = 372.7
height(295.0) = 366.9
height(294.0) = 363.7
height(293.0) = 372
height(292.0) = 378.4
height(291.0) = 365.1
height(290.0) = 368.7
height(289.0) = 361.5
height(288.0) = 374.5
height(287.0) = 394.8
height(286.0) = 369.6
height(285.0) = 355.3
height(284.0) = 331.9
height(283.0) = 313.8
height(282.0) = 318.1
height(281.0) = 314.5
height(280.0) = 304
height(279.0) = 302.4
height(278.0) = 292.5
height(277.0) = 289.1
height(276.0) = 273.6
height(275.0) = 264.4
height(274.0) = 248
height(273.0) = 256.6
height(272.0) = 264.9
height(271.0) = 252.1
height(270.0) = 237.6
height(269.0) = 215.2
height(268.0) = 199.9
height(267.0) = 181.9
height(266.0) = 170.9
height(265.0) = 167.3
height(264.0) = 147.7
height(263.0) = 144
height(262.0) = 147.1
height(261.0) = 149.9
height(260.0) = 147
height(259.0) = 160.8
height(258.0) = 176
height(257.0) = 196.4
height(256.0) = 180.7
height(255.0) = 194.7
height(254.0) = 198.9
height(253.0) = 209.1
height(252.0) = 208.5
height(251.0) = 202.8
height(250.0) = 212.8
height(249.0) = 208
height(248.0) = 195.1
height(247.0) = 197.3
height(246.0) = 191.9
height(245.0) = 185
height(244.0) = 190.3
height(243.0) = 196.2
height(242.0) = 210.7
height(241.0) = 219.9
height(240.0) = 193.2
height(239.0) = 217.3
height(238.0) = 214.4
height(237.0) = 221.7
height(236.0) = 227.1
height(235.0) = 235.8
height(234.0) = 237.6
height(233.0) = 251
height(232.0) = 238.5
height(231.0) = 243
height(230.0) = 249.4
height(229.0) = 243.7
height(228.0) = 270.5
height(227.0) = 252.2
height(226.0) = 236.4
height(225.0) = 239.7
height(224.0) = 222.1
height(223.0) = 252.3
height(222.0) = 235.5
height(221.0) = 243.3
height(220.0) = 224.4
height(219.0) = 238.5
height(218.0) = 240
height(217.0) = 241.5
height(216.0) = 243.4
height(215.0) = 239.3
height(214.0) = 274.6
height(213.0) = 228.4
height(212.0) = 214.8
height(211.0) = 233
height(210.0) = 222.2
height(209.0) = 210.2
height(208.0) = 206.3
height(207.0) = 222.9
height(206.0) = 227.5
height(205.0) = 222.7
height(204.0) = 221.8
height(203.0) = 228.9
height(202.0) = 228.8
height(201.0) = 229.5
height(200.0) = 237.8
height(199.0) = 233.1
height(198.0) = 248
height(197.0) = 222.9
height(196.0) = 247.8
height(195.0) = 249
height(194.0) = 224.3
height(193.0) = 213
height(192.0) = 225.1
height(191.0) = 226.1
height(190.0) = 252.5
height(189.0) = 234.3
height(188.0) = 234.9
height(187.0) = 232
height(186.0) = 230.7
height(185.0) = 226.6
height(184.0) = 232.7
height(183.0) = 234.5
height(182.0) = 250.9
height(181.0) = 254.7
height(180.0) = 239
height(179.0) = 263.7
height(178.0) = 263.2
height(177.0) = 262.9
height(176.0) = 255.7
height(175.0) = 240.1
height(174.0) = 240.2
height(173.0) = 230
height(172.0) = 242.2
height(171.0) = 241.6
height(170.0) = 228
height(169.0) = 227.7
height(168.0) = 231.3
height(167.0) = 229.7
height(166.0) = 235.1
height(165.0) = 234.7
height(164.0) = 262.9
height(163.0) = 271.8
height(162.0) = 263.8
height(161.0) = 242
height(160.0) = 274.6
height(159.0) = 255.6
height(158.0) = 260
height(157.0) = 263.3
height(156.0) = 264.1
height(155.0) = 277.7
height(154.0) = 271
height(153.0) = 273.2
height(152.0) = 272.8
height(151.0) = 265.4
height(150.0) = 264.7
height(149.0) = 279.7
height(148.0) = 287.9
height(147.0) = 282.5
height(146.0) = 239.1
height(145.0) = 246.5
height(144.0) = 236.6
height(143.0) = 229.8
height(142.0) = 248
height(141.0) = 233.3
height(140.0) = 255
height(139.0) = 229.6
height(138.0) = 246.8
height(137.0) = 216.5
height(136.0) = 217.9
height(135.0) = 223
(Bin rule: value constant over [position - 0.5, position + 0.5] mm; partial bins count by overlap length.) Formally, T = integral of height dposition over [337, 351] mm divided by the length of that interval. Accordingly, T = 402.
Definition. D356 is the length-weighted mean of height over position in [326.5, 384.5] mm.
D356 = 399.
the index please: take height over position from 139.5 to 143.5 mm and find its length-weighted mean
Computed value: 242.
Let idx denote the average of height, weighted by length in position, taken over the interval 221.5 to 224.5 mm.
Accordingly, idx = 237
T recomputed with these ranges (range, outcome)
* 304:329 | 385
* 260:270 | 172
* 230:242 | 227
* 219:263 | 212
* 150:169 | 258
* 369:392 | 416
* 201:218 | 229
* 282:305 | 364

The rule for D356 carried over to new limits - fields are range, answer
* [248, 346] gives 322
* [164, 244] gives 234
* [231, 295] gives 246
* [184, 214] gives 230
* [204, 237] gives 236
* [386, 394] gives 415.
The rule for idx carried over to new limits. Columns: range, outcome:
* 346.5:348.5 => 402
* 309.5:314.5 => 372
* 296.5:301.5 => 369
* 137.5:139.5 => 238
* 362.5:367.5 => 406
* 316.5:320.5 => 401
